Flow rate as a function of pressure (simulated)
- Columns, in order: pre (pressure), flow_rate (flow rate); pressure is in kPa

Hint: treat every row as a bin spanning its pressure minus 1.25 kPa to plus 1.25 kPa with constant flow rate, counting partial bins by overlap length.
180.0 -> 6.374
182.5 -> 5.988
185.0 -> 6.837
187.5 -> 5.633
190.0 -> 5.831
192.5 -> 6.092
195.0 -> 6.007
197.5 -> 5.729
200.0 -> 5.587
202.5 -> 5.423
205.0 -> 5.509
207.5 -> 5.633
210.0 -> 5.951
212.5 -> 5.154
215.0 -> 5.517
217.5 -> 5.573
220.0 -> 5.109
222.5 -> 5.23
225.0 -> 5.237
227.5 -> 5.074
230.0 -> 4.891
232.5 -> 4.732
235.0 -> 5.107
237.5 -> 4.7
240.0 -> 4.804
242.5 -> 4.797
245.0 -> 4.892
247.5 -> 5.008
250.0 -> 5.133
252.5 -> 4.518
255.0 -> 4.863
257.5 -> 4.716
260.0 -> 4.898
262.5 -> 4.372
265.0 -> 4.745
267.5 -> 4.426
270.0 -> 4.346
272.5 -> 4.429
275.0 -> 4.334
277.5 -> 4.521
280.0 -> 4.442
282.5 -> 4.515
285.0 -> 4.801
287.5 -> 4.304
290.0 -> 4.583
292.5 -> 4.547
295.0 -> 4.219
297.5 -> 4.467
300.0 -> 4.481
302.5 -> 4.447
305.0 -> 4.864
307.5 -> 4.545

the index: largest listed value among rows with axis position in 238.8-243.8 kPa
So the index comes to 4.804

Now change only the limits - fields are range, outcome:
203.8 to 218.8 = 5.951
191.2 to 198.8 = 6.092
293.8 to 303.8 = 4.481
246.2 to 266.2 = 5.133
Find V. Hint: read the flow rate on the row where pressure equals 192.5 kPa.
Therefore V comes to 6.092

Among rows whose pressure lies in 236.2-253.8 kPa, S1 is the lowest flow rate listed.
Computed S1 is 4.518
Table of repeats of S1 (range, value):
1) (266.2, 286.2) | 4.334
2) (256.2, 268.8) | 4.372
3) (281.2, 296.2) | 4.219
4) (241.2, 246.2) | 4.797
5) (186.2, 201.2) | 5.587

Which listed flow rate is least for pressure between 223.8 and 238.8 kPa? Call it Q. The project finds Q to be 4.7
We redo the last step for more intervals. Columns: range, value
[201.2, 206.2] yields 5.423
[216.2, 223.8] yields 5.109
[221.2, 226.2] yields 5.23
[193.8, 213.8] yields 5.154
